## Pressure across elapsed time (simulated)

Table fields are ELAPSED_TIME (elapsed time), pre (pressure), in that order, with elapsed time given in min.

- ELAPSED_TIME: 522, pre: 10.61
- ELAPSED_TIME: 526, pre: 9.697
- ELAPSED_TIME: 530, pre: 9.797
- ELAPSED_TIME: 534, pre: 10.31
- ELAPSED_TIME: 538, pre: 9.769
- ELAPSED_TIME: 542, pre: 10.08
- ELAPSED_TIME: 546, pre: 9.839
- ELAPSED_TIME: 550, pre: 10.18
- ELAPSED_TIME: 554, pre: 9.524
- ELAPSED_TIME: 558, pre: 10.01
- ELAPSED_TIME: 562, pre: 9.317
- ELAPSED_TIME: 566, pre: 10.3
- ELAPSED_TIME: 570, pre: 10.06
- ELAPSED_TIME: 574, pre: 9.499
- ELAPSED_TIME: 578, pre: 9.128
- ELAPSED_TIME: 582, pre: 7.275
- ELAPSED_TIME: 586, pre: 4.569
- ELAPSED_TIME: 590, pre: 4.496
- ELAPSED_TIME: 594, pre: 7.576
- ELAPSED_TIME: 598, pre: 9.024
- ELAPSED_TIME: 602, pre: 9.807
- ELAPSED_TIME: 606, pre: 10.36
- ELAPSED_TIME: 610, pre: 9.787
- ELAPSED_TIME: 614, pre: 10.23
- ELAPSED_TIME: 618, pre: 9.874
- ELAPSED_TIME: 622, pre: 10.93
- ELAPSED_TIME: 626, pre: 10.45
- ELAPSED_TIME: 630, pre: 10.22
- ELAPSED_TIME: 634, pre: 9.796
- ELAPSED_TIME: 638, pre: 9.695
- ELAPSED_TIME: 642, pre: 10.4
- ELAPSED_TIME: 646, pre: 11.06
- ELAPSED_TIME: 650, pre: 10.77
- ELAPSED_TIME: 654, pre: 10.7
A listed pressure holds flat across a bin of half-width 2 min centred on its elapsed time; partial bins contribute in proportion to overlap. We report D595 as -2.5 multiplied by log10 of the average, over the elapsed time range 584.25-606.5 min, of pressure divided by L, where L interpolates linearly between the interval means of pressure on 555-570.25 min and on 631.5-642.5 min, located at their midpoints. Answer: 0.303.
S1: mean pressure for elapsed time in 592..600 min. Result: 8.3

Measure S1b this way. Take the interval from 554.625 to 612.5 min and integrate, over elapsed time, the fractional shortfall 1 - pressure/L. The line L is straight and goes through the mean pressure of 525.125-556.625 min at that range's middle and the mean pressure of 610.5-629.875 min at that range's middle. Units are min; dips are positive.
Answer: 8.2 min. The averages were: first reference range 9.91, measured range 8.69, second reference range 10.3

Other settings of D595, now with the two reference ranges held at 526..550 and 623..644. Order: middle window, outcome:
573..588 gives 0.318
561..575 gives 0.018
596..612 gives 0.038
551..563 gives 0.034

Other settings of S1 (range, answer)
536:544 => 9.92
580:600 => 6.59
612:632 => 10.3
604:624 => 10.2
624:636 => 10.2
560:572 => 9.89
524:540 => 9.89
